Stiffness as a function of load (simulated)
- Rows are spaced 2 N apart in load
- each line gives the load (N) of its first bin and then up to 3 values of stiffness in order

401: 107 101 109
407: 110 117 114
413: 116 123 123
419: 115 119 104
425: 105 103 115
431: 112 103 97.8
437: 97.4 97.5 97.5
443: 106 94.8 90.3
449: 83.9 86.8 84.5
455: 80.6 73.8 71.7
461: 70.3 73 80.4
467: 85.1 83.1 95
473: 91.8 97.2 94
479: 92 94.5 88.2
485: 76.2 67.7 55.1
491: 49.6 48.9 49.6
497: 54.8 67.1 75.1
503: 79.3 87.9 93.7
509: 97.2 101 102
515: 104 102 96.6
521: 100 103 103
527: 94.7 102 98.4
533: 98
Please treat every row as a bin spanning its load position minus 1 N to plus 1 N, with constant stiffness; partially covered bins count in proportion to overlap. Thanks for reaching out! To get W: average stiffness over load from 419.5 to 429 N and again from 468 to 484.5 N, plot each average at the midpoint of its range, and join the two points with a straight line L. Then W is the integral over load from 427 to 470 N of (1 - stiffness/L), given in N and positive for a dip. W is 4.71 N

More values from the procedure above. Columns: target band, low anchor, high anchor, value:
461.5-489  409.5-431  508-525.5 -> 5.64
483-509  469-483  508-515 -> 7.57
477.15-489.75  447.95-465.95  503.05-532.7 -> 0.93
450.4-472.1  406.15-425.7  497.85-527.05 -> 5.06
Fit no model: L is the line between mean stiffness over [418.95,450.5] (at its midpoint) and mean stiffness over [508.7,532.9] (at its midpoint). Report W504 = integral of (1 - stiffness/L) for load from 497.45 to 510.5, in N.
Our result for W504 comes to 2.3 N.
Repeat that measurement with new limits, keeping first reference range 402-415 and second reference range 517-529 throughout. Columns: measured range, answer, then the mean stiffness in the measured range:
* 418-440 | 0.7 N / 106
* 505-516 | 0.3 N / 98.5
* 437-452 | 2.0 N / 94.1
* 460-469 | 2.4 N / 77.9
